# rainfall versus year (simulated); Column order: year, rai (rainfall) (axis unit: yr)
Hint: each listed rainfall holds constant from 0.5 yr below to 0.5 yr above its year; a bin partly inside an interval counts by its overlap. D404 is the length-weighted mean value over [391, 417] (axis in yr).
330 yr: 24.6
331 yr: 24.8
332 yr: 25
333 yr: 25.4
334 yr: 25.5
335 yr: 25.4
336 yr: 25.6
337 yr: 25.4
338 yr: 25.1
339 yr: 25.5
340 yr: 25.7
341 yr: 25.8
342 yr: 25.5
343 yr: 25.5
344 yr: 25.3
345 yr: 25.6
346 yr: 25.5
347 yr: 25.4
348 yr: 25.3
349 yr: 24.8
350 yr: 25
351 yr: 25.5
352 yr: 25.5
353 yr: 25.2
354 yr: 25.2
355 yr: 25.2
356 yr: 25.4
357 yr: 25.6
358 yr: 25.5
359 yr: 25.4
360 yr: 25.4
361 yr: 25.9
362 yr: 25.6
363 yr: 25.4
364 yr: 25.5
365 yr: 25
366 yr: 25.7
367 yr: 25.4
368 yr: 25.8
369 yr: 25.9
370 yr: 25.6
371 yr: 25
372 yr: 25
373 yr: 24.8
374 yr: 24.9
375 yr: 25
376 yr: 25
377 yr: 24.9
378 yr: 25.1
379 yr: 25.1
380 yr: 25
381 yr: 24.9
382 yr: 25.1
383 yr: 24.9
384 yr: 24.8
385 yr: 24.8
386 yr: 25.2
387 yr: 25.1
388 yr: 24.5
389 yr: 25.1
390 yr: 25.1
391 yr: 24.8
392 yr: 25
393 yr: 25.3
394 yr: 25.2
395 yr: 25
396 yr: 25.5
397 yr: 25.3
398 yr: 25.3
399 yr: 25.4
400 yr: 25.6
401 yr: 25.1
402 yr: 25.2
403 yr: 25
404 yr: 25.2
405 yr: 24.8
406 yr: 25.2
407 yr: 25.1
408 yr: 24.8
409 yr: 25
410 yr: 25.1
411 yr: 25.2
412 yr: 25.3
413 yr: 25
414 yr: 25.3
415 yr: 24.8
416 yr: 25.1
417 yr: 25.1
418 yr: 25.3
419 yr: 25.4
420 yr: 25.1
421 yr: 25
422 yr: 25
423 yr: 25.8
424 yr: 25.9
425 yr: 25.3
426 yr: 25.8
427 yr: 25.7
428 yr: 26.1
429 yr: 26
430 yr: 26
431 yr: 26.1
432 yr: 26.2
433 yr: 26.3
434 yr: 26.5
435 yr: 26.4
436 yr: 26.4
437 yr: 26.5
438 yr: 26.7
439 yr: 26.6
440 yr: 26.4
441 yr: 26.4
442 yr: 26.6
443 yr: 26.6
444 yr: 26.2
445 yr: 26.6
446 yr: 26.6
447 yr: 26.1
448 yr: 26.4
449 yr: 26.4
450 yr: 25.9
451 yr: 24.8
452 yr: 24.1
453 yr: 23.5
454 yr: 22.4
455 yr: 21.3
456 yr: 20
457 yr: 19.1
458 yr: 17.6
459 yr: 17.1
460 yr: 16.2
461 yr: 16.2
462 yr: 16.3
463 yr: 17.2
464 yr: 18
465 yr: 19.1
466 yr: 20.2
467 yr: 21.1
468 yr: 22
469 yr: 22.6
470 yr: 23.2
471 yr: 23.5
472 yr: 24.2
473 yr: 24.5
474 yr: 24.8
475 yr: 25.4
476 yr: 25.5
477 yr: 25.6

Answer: 25.1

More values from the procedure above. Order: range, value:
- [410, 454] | 25.7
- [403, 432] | 25.3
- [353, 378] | 25.3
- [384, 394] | 25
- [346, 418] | 25.2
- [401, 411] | 25.1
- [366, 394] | 25.1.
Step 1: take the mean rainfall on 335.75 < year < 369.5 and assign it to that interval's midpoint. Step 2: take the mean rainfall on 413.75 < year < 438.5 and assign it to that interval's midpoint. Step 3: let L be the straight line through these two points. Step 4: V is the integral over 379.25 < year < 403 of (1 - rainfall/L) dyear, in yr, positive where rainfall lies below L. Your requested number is 0.5 yr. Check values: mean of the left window 25.4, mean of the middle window 25.1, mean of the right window 25.8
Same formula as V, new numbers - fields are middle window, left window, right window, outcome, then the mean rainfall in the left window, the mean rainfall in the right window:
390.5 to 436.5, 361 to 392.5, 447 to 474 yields -3.77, 25.1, 21.4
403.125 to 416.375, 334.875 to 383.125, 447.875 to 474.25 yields -0.99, 25.3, 21.3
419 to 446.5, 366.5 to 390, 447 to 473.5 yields -4.26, 25.1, 21.4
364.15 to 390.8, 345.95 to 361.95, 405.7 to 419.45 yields 0.17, 25.4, 25.1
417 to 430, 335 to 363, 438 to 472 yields -1.17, 25.4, 22.6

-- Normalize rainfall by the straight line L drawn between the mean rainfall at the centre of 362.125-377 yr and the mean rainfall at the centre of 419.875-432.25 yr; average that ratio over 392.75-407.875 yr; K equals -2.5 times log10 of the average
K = 0.01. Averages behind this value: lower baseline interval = 25.3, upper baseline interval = 25.7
